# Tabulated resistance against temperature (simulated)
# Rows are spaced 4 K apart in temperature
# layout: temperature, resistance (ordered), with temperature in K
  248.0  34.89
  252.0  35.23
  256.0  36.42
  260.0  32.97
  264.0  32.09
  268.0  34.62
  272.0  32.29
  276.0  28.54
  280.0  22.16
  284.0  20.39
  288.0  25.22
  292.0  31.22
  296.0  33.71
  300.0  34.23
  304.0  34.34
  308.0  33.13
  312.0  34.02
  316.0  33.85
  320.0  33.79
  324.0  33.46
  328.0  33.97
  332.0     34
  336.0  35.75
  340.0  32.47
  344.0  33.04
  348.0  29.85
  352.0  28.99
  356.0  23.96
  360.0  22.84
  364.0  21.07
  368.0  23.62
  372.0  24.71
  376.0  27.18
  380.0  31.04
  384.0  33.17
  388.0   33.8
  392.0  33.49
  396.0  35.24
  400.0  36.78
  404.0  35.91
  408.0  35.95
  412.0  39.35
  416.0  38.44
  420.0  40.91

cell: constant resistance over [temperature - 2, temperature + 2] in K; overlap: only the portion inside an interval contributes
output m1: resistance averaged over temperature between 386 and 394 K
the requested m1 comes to 33.6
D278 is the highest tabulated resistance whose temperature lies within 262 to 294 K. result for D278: 34.62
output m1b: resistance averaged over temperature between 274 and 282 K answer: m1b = 25.4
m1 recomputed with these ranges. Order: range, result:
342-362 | 27.7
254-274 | 33.7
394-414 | 36.6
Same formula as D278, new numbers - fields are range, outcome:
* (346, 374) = 29.85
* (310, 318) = 34.02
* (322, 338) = 35.75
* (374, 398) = 35.24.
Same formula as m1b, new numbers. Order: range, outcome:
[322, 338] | 34.3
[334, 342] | 34.1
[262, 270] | 33.4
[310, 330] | 33.8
